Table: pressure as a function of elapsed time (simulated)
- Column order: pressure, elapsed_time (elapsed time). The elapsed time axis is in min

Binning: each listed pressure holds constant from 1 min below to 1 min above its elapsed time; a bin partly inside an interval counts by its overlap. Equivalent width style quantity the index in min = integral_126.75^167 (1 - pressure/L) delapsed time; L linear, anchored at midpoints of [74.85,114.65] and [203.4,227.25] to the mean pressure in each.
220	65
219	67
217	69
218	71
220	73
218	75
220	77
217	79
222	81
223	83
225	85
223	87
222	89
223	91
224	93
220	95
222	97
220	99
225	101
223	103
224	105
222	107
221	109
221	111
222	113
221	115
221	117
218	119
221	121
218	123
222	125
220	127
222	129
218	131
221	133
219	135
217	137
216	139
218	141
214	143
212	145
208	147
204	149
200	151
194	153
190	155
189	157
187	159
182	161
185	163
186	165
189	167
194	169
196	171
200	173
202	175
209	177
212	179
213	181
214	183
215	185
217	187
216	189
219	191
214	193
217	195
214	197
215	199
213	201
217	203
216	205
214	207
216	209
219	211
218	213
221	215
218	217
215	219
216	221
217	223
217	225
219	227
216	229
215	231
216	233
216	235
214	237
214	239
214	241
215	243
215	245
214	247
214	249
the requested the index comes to 2.8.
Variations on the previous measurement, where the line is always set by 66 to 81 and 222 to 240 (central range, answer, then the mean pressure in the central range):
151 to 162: 1.41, 189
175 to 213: 0.33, 215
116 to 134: -0.19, 220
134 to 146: 0.09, 216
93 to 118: -0.43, 222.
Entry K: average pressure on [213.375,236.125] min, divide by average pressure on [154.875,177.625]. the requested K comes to 1.1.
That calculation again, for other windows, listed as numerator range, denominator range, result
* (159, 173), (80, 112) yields 0.85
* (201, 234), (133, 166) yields 1.07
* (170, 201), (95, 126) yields 0.96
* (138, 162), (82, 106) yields 0.90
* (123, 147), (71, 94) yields 0.98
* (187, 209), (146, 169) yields 1.12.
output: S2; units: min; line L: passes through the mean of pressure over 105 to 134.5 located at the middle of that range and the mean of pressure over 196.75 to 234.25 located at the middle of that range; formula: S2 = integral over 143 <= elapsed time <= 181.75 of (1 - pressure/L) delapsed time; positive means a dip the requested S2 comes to 3.7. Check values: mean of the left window 221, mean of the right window 216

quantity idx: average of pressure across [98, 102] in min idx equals 222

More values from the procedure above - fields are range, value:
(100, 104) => 224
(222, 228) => 218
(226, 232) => 217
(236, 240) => 214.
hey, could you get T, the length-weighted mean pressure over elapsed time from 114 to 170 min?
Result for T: 207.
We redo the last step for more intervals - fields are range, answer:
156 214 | 207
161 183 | 199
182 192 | 216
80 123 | 222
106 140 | 220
